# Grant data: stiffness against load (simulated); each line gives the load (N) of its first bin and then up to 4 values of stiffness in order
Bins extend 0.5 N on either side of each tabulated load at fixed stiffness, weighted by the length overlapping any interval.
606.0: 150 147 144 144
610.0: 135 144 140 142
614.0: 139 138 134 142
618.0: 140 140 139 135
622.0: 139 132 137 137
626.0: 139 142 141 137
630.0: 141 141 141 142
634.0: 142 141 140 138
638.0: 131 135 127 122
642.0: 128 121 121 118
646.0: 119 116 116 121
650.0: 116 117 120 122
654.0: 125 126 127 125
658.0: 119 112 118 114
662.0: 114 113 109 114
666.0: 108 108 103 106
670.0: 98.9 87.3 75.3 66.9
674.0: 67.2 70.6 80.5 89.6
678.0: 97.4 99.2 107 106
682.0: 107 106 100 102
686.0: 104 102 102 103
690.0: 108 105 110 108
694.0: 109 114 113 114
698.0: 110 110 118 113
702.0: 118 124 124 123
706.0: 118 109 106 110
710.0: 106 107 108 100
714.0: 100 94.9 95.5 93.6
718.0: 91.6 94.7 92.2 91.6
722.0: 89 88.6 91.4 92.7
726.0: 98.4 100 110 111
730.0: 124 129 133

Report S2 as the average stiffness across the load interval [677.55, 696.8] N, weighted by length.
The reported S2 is 106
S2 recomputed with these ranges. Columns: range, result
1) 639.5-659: 121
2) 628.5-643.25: 135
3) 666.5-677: 86.5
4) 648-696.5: 106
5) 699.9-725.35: 104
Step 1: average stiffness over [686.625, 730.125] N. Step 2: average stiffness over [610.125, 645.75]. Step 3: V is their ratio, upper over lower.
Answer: 0.78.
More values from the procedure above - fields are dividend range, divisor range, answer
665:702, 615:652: 0.76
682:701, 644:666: 0.91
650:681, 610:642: 0.76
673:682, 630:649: 0.69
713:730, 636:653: 0.79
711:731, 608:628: 0.71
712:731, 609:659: 0.75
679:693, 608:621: 0.75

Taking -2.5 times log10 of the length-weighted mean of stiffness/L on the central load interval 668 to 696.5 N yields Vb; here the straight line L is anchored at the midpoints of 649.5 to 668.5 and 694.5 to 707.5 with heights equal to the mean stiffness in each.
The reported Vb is 0.18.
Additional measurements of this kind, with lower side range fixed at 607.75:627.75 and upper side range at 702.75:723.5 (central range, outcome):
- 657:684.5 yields 0.186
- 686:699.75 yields 0.022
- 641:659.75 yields 0.054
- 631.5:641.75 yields -0.031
